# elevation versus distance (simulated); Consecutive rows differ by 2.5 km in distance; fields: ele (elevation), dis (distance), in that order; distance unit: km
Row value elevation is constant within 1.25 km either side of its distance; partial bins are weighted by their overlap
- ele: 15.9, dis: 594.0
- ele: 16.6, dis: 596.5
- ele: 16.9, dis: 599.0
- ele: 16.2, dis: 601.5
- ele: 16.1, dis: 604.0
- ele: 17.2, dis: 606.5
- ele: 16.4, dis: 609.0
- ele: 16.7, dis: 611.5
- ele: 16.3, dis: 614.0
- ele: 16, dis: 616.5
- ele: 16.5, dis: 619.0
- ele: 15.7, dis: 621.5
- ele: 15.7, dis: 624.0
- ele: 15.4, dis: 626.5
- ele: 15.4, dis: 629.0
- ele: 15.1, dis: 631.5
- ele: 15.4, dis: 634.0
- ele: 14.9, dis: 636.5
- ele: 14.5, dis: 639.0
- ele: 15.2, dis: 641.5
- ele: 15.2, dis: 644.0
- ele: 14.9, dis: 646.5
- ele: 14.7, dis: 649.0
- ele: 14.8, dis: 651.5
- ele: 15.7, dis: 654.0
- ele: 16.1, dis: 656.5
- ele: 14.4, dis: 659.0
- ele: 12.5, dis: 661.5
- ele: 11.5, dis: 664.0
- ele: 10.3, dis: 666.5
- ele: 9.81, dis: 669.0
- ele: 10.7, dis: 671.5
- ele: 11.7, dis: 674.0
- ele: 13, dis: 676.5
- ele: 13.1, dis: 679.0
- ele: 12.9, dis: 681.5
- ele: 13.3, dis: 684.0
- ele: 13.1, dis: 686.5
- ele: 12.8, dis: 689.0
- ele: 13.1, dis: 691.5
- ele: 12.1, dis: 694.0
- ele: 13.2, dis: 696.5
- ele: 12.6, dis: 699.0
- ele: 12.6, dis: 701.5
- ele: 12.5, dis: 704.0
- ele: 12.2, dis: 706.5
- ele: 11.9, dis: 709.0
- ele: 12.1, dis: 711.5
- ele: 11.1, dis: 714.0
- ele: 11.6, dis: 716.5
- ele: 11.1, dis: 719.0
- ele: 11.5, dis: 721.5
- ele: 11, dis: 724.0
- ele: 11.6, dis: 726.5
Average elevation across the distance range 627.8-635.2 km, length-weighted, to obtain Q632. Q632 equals 15.3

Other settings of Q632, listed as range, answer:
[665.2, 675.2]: 10.6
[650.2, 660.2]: 15.3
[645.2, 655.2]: 15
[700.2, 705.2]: 12.6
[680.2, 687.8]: 13.1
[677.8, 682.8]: 13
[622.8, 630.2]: 15.5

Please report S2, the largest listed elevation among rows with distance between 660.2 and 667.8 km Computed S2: 12.5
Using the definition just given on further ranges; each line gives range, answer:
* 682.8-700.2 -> 13.3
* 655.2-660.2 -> 16.1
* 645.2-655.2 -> 15.7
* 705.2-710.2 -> 12.2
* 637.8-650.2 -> 15.2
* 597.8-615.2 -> 17.2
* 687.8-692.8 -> 13.1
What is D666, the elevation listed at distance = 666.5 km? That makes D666 10.3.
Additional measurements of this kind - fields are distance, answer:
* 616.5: 16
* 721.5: 11.5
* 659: 14.4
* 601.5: 16.2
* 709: 11.9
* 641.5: 15.2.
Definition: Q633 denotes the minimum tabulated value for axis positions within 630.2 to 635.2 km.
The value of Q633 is 15.1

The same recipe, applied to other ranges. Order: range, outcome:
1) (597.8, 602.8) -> 16.2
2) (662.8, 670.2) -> 9.81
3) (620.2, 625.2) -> 15.7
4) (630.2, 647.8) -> 14.5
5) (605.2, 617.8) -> 16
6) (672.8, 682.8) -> 11.7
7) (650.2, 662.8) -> 12.5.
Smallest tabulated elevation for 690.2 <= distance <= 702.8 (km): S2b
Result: 12.1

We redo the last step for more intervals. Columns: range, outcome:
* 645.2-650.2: 14.7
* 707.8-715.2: 11.1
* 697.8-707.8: 12.2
